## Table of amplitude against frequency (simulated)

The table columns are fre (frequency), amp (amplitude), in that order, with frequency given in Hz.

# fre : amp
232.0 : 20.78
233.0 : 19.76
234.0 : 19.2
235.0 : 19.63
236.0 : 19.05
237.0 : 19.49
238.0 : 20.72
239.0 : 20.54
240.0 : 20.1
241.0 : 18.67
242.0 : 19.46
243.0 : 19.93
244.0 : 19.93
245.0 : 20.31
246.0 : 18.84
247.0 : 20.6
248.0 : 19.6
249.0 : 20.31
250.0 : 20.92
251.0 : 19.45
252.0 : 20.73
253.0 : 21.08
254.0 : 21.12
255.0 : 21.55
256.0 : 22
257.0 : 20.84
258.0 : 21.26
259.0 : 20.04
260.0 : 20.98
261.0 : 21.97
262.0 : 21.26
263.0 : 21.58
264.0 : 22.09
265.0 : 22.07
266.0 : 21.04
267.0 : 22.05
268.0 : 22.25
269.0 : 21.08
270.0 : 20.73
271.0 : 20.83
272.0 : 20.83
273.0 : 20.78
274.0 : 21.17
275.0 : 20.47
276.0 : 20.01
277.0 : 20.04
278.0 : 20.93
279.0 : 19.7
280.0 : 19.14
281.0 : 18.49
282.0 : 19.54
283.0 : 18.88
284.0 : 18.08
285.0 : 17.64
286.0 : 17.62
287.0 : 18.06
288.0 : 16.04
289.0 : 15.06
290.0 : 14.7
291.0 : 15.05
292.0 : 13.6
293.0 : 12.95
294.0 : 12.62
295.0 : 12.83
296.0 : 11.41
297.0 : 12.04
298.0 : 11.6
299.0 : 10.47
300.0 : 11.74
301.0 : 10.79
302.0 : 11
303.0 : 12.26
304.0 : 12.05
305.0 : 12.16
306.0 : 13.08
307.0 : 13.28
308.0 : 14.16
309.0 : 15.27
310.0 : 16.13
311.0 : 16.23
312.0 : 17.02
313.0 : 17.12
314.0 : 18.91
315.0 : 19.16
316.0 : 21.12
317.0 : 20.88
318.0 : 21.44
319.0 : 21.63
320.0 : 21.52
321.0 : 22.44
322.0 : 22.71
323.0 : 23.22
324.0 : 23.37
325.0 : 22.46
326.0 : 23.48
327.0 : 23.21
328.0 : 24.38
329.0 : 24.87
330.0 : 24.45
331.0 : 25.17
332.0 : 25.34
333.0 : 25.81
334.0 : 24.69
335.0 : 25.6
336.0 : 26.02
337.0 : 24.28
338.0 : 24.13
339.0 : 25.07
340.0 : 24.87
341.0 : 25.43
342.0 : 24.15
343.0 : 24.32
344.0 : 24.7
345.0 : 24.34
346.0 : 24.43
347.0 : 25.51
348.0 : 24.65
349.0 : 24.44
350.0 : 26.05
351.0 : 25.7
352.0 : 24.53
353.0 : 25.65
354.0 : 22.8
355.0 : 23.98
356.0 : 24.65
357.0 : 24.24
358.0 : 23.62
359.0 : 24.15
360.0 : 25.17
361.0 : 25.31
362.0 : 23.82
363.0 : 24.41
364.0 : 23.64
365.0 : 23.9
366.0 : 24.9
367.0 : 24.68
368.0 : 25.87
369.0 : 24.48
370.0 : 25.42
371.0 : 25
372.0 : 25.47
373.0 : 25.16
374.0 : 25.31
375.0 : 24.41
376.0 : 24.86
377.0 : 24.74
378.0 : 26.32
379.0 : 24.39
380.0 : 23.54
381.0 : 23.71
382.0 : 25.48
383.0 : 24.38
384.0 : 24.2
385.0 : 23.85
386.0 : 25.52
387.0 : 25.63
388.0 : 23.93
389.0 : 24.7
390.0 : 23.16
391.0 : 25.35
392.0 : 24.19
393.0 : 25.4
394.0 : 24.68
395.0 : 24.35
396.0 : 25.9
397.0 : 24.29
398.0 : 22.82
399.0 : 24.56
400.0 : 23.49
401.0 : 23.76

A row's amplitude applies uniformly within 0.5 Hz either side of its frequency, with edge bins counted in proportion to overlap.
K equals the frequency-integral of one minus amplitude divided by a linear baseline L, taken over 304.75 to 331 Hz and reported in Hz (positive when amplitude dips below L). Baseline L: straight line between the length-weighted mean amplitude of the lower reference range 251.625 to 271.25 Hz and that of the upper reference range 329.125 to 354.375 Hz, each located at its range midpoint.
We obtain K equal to 4.4 Hz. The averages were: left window 21.3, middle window 19.9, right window 24.9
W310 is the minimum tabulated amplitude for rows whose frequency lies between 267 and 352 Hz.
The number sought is 10.47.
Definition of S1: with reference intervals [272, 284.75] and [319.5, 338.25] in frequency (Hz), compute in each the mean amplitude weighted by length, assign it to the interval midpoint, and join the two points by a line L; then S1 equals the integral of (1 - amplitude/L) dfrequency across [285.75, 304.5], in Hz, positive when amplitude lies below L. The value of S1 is 7.0 Hz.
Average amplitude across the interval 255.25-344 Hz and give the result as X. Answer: 19.4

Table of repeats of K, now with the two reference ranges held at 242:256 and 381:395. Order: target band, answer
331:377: -2.4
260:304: 7.9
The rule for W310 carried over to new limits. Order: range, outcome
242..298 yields 11.41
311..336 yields 16.23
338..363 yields 22.8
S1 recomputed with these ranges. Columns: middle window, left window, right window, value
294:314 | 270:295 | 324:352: 7.09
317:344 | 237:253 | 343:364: -0.38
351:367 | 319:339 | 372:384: 0.07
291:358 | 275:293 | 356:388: 2.88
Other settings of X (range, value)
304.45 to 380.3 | 23.1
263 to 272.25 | 21.5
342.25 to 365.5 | 24.5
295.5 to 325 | 16.5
